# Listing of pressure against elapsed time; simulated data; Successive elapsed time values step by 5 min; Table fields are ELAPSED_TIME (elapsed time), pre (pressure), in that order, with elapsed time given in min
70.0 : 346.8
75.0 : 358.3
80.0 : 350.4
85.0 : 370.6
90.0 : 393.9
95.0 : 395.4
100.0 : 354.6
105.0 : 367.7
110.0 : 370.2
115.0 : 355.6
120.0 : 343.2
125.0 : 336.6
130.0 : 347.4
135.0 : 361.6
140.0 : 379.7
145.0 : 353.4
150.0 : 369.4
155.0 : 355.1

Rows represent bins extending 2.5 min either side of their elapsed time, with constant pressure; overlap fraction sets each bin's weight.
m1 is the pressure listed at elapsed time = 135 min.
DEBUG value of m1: 361.6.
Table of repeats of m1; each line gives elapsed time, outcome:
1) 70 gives 346.8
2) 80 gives 350.4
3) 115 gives 355.6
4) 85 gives 370.6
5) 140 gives 379.7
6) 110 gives 370.2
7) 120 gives 343.2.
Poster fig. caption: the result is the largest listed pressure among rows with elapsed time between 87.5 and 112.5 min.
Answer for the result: 395.4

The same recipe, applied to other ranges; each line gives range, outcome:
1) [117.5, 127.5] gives 343.2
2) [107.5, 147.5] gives 379.7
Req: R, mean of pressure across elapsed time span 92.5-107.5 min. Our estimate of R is 373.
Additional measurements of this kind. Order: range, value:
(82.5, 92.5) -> 382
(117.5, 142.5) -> 354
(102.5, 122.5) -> 359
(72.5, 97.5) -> 374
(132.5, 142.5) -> 371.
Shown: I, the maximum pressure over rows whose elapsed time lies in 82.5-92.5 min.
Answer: 393.9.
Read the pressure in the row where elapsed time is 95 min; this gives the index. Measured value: 395.4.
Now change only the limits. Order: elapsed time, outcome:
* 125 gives 336.6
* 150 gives 369.4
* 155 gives 355.1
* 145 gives 353.4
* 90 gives 393.9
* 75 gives 358.3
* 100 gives 354.6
